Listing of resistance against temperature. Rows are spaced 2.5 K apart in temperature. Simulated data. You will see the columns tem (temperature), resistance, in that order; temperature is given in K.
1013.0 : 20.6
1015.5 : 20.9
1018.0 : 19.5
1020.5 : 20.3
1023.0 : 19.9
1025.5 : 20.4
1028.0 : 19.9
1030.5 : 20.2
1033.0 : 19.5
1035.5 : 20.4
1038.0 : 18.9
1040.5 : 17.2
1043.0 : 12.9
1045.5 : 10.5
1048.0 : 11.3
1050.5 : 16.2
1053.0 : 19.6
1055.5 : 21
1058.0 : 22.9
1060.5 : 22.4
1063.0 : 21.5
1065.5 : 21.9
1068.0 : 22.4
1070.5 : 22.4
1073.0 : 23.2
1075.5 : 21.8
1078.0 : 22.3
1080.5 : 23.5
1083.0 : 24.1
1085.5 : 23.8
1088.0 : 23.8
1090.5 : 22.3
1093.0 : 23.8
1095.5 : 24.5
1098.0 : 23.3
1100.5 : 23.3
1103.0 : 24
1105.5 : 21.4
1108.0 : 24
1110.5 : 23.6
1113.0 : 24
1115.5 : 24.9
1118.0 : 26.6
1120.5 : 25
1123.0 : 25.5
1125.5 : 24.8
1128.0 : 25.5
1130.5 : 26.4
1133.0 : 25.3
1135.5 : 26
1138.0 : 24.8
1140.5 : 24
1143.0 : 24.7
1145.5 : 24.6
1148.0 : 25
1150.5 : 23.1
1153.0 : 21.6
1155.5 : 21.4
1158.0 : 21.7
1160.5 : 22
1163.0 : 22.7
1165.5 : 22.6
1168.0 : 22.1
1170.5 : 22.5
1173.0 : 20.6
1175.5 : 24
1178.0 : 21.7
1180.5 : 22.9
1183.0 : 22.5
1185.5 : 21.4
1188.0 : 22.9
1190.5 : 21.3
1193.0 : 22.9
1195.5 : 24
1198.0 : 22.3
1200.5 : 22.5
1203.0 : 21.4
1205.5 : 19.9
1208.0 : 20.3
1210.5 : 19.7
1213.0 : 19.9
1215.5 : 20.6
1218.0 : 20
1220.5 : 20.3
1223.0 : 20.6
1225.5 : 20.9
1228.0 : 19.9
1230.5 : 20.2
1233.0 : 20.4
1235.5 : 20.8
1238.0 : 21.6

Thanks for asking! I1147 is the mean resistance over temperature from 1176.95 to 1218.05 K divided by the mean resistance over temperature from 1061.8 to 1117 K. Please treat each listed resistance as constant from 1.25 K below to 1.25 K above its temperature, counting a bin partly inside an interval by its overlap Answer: 0.9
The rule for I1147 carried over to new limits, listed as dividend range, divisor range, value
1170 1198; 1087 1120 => 0.94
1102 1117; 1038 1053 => 1.63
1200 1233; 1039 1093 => 1.00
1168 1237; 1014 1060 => 1.16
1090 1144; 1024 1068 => 1.31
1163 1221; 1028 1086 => 1.09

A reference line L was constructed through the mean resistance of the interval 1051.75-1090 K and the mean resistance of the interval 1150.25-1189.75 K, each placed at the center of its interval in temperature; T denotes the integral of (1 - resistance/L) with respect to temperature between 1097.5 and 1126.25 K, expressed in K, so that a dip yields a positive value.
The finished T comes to -2.4 K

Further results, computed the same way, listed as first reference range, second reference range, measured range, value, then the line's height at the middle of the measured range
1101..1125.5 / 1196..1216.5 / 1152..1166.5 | 0.4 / 22.7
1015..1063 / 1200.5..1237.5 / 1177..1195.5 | -2.1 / 20.1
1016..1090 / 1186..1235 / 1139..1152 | -2.2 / 20.7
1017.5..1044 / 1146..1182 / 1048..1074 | -1.3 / 19.8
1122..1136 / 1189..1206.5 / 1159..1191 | 1.3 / 23.2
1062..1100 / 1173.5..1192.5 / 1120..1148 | -3.1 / 22.6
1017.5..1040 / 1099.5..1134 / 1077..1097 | -0.5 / 23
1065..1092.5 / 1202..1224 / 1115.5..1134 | -3.0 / 22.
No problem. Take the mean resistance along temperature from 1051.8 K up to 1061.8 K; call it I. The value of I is 21.5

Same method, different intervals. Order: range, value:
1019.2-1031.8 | 20.1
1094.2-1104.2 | 23.8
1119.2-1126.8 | 25.1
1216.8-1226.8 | 20.4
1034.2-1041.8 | 18.8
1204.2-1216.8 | 20.1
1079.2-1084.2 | 23.8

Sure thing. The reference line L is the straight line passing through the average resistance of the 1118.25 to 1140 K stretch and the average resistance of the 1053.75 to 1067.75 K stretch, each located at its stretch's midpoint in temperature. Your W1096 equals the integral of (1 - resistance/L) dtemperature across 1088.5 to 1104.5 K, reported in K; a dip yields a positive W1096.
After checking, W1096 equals 0.1 K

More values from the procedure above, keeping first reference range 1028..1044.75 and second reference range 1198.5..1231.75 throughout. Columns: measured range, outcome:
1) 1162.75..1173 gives -1.21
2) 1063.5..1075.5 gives -2.47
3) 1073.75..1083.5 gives -2.19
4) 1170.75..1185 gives -1.63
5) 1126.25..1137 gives -3.52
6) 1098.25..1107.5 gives -1.97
